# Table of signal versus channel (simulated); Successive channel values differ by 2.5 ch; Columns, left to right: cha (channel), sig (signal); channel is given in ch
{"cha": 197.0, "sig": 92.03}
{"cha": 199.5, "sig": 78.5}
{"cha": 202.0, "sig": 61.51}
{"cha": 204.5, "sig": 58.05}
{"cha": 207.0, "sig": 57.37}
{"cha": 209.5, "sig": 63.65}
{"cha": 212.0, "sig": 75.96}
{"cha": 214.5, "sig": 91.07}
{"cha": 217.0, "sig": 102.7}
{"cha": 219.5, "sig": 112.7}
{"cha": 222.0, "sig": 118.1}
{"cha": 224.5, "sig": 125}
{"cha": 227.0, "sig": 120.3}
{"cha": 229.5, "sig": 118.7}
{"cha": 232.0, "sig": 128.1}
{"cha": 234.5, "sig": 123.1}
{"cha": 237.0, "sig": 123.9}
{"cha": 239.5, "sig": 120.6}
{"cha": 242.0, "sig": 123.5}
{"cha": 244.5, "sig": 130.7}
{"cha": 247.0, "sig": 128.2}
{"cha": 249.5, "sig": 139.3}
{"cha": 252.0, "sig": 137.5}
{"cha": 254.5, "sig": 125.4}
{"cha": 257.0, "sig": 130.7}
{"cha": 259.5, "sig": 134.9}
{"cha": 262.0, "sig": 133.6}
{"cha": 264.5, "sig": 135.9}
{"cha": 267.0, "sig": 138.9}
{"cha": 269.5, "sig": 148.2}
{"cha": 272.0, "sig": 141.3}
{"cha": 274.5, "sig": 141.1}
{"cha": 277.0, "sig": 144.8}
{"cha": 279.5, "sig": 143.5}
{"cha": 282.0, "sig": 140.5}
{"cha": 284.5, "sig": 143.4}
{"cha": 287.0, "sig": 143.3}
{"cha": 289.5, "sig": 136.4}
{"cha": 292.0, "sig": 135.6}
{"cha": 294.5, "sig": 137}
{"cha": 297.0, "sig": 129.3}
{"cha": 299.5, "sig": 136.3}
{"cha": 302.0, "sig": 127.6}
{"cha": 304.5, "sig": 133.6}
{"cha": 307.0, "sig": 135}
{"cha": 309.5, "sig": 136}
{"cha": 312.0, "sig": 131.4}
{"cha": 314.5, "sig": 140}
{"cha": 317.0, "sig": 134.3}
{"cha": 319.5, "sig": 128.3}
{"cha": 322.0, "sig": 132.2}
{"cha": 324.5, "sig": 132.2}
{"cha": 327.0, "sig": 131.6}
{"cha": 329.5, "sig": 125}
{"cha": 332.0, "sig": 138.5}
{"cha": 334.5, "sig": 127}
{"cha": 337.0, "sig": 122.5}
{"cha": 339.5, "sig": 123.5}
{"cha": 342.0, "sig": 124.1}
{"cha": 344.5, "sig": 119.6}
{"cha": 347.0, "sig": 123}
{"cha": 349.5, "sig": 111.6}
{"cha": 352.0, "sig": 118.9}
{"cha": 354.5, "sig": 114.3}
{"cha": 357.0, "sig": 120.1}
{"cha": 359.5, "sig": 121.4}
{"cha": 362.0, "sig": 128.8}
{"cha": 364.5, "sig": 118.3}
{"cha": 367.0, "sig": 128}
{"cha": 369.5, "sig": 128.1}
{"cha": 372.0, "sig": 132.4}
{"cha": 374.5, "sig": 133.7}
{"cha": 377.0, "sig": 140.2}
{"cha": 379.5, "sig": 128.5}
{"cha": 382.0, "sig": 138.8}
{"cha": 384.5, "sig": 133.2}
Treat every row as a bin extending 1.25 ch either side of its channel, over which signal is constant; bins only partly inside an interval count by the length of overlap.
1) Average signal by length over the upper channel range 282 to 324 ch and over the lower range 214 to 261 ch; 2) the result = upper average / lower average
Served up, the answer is 1.09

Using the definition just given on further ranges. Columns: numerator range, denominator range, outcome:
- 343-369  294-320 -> 0.90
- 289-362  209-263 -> 1.08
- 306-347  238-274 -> 0.97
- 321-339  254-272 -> 0.95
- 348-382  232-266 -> 0.97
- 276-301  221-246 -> 1.13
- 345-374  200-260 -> 1.12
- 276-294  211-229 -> 1.31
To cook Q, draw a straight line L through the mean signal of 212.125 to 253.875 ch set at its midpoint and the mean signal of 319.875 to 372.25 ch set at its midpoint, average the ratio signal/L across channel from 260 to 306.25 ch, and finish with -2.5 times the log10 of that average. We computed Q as -0.13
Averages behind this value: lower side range 120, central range 138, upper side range 125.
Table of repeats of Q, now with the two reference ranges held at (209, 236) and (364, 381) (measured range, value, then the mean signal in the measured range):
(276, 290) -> -0.21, 142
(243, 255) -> -0.18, 132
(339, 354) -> 0.06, 120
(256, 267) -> -0.18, 134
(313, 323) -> -0.09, 134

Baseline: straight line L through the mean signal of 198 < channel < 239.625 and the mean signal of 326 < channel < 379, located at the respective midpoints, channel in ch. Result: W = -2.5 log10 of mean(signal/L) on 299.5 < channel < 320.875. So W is -0.15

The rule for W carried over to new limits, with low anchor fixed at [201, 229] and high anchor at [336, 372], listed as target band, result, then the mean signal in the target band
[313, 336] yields -0.15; 132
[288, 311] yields -0.22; 134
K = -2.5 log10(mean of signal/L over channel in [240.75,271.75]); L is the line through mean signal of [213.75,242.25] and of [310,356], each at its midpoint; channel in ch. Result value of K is -0.12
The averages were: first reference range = 118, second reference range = 127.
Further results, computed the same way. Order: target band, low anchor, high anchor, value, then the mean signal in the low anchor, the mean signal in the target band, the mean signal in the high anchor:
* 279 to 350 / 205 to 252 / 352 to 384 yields -0.09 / 111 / 132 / 128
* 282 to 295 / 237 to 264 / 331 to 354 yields -0.10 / 130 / 139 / 123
